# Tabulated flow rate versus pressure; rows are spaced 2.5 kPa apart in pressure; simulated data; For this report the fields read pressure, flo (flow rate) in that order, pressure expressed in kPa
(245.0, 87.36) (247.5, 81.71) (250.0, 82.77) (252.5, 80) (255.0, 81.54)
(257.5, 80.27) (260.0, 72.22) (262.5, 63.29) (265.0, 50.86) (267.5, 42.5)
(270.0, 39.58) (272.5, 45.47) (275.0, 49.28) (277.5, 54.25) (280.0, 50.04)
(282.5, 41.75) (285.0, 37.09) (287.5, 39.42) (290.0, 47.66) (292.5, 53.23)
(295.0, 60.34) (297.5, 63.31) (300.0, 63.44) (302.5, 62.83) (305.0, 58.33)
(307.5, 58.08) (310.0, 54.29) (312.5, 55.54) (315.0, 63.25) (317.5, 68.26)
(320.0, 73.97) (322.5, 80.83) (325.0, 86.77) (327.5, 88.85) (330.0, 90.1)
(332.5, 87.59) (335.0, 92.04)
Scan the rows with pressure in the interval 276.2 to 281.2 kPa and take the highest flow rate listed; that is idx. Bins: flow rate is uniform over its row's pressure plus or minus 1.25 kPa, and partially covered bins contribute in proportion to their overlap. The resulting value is 54.25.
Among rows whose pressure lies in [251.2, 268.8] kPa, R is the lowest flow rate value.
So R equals 42.5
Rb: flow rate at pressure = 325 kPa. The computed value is 86.77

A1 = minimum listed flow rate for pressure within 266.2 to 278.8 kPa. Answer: 39.58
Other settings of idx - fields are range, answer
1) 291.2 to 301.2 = 63.44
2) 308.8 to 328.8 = 88.85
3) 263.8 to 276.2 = 50.86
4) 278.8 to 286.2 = 50.04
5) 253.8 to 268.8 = 81.54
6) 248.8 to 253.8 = 82.77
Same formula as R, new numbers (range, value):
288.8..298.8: 47.66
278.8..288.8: 37.09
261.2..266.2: 50.86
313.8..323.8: 63.25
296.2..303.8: 62.83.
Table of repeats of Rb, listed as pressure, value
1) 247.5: 81.71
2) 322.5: 80.83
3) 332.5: 87.59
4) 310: 54.29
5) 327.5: 88.85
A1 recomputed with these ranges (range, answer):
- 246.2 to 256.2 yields 80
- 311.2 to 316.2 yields 55.54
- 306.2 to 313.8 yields 54.29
